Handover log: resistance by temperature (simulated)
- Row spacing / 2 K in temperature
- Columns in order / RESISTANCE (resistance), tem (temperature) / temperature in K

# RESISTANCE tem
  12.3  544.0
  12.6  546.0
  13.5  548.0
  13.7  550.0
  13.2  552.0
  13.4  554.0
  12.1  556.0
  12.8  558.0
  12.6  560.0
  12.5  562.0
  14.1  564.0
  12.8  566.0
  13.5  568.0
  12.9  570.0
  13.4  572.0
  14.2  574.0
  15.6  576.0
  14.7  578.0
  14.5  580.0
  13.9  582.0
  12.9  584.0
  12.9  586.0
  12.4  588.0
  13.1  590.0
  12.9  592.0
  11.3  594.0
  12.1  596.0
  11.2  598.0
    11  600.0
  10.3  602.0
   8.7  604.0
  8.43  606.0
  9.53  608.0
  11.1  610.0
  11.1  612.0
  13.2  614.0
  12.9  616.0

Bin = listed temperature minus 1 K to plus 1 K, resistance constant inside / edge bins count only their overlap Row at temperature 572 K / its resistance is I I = 13.4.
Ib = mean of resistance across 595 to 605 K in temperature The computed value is 10.7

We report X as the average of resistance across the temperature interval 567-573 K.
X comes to 13.3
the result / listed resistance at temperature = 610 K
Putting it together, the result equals 11.1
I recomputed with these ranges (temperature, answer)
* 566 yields 12.8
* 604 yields 8.7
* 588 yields 12.4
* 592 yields 12.9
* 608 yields 9.53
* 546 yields 12.6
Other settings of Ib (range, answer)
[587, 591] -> 12.8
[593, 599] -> 11.5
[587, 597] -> 12.4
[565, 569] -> 13.2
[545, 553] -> 13.2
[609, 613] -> 11.1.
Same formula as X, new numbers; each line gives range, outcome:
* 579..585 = 13.8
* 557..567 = 13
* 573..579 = 14.8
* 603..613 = 9.77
